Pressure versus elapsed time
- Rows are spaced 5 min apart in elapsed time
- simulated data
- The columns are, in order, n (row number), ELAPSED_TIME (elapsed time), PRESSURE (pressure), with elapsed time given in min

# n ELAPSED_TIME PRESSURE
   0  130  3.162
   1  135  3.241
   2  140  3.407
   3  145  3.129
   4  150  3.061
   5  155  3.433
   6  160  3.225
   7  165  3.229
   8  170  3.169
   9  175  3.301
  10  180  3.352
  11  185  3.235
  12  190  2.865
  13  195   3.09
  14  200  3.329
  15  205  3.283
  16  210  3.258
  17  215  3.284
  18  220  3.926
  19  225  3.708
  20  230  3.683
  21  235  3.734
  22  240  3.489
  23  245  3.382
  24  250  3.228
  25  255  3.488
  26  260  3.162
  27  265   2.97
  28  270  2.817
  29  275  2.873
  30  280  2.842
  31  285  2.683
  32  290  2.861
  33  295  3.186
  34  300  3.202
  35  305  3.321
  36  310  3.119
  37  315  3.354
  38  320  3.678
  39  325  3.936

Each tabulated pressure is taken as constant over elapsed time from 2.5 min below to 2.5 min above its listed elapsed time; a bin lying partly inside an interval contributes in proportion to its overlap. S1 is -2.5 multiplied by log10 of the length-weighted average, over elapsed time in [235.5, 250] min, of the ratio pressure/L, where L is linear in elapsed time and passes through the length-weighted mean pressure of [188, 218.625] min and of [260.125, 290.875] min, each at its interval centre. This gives -0.14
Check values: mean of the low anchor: 3.22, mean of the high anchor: 2.86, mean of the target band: 3.44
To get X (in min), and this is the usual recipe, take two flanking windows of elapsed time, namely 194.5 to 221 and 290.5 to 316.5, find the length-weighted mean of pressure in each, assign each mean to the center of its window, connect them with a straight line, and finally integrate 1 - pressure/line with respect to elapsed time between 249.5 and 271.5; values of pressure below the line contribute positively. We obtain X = 0.9 min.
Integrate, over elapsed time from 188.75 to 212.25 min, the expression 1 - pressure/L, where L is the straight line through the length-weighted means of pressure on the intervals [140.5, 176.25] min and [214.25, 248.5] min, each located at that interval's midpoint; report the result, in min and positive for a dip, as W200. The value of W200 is 1.8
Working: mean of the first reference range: 3.23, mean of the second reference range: 3.61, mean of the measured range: 3.18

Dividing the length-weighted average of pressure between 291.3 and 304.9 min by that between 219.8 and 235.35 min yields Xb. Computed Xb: 0.85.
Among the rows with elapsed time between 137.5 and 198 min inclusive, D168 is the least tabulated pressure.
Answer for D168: 2.865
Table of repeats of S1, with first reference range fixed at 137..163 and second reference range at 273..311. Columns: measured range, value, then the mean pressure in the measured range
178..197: 0.02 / 3.13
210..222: -0.12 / 3.52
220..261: -0.14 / 3.52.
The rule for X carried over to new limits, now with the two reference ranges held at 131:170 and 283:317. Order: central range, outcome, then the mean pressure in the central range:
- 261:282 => 1.57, 2.9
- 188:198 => 0.62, 3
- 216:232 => -2.80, 3.73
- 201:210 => -0.27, 3.28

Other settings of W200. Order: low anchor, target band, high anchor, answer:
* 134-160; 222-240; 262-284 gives -4.1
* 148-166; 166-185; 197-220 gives 0.1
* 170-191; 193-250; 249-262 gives -3.5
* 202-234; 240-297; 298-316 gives 5.2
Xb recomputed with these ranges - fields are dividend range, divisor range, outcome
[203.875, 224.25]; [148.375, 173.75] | 1.07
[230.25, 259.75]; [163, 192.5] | 1.08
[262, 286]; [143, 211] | 0.89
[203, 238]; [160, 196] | 1.12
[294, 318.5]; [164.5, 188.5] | 1.00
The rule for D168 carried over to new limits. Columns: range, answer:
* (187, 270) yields 2.817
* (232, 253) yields 3.228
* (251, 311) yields 2.683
